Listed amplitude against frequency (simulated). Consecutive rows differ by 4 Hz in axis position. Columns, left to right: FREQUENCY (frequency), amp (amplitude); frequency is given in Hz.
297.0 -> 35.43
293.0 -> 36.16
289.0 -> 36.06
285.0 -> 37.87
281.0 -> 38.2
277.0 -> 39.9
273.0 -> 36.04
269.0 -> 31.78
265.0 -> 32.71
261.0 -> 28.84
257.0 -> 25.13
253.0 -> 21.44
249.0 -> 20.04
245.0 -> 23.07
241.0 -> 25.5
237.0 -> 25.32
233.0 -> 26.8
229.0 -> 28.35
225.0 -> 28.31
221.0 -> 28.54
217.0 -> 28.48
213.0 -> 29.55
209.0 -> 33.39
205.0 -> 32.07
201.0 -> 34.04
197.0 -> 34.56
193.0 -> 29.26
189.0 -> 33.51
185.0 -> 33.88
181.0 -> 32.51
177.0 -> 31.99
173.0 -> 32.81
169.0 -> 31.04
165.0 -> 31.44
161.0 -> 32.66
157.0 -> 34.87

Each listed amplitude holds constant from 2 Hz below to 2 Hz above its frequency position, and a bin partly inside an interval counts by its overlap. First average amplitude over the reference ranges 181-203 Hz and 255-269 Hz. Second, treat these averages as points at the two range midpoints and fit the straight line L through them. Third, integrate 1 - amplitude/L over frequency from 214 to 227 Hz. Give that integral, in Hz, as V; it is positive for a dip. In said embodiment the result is 1.2 Hz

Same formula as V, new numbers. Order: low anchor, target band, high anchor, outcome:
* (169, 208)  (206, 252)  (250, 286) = 7.5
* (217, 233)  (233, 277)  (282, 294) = 6.7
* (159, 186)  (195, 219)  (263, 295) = 1.1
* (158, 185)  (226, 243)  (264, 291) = 3.9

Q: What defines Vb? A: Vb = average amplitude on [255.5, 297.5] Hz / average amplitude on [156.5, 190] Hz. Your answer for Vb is 1.1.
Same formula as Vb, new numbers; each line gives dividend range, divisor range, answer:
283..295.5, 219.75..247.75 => 1.39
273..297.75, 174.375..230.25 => 1.19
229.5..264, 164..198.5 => 0.77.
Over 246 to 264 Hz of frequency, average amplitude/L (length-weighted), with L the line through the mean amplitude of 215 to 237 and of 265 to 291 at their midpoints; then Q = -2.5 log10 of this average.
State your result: 0.321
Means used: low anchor 27.8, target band 24.3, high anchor 36.3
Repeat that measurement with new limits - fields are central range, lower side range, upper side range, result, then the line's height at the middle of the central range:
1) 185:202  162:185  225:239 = -0.09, 30.4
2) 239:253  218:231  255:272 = 0.28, 29.3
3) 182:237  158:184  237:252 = -0.12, 27.5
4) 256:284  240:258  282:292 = -0.10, 30.6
